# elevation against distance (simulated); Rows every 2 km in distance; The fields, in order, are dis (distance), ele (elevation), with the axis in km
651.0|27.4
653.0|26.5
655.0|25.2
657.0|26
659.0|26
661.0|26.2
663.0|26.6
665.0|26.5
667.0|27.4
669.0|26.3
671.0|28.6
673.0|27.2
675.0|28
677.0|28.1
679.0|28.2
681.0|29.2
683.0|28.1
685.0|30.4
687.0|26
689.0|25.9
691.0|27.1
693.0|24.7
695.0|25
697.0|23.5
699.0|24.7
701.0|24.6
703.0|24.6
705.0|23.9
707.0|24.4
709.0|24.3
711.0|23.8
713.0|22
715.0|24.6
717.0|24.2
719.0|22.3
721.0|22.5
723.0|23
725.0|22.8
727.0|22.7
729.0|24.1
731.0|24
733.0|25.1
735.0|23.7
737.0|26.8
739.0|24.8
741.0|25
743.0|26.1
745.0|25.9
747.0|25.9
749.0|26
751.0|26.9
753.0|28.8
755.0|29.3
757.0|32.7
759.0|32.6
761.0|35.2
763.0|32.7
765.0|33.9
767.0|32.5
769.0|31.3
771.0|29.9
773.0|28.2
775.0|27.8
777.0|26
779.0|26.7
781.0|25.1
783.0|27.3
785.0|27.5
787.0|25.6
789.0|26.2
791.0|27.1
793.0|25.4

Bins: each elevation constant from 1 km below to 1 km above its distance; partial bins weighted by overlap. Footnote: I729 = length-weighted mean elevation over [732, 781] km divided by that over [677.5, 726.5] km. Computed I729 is 1.14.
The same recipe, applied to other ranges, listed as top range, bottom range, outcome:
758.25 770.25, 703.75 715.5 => 1.38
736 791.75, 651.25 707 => 1.07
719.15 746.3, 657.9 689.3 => 0.89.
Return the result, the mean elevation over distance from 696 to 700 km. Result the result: 24.1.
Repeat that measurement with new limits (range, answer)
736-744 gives 25.7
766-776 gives 29.9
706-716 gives 23.8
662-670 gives 26.7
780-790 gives 26.3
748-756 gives 27.8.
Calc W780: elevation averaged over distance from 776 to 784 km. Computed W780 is 26.3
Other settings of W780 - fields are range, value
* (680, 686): 29.2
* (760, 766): 33.9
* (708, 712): 24.1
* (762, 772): 32.1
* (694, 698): 24.2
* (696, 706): 24.3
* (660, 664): 26.4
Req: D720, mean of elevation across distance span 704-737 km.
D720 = 23.7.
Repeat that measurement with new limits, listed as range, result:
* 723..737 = 23.9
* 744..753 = 26.5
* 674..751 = 25.2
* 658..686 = 27.6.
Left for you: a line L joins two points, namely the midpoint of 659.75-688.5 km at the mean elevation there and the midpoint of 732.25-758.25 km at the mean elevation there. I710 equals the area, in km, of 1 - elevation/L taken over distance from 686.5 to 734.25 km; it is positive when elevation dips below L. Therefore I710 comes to 5.3 km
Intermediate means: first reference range 27.6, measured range 24.1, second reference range 26.8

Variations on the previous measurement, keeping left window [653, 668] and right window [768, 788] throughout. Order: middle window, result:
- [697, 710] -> 1.17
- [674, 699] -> -0.34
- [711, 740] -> 3.46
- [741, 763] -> -1.34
